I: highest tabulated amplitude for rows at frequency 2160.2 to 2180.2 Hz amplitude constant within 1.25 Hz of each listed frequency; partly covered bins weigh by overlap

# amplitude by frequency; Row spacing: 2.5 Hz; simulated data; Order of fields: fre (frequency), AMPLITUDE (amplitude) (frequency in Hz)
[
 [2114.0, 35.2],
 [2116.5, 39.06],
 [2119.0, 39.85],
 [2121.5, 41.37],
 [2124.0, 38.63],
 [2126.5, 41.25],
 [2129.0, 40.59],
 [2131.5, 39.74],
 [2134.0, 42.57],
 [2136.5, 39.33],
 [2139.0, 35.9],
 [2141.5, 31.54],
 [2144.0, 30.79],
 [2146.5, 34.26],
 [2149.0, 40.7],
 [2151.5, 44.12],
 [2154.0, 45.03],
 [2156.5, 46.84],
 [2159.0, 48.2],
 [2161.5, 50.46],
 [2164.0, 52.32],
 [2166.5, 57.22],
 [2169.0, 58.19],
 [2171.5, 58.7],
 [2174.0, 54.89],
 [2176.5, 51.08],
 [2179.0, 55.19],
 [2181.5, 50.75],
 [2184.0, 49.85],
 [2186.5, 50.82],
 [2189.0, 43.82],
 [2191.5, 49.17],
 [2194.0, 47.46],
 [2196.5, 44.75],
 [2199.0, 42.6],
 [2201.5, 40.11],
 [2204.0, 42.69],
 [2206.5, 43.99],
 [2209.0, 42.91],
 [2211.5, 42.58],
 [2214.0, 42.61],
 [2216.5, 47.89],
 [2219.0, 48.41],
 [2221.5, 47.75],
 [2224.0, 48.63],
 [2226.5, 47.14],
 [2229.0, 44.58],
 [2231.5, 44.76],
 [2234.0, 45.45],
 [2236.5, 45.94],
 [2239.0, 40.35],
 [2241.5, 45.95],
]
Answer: 58.7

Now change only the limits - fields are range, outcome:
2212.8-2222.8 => 48.41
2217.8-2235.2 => 48.63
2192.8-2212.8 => 47.46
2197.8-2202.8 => 42.6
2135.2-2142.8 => 39.33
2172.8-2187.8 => 55.19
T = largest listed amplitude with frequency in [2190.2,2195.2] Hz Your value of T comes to 49.17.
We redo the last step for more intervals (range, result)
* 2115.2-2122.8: 41.37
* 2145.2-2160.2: 48.2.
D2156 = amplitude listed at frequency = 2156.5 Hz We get 46.84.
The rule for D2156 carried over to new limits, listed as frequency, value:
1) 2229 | 44.58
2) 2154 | 45.03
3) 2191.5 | 49.17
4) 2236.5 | 45.94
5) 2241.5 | 45.95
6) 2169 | 58.19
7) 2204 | 42.69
